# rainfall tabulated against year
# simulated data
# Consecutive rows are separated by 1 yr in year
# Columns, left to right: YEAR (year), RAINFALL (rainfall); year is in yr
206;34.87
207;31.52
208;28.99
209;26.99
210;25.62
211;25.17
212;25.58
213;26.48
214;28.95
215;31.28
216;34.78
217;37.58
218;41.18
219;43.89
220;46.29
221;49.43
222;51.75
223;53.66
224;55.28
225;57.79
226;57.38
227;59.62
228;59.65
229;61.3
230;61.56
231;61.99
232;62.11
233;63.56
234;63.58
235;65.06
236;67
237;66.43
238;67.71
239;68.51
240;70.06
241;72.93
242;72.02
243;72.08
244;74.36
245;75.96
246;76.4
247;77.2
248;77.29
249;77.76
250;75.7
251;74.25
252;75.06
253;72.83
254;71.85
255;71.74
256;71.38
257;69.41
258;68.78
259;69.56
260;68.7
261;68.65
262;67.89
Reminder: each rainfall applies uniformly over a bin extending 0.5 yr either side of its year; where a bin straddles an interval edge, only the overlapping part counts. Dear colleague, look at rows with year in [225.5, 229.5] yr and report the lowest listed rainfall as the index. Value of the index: 57.38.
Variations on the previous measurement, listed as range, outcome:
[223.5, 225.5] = 55.28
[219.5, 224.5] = 46.29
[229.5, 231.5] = 61.56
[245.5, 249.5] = 76.4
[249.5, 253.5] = 72.83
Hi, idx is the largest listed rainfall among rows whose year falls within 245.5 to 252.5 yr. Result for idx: 77.76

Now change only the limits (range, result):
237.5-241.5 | 72.93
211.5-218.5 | 41.18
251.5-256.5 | 75.06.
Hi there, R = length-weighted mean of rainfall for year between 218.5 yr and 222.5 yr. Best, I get 47.8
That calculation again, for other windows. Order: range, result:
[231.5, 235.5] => 63.6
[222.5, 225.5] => 55.6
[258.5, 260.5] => 69.1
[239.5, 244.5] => 72.3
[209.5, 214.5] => 26.4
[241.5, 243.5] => 72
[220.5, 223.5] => 51.6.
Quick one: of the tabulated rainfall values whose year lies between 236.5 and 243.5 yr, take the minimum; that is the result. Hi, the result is 66.43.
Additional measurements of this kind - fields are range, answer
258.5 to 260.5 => 68.7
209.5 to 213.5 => 25.17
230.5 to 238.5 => 61.99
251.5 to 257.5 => 69.41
